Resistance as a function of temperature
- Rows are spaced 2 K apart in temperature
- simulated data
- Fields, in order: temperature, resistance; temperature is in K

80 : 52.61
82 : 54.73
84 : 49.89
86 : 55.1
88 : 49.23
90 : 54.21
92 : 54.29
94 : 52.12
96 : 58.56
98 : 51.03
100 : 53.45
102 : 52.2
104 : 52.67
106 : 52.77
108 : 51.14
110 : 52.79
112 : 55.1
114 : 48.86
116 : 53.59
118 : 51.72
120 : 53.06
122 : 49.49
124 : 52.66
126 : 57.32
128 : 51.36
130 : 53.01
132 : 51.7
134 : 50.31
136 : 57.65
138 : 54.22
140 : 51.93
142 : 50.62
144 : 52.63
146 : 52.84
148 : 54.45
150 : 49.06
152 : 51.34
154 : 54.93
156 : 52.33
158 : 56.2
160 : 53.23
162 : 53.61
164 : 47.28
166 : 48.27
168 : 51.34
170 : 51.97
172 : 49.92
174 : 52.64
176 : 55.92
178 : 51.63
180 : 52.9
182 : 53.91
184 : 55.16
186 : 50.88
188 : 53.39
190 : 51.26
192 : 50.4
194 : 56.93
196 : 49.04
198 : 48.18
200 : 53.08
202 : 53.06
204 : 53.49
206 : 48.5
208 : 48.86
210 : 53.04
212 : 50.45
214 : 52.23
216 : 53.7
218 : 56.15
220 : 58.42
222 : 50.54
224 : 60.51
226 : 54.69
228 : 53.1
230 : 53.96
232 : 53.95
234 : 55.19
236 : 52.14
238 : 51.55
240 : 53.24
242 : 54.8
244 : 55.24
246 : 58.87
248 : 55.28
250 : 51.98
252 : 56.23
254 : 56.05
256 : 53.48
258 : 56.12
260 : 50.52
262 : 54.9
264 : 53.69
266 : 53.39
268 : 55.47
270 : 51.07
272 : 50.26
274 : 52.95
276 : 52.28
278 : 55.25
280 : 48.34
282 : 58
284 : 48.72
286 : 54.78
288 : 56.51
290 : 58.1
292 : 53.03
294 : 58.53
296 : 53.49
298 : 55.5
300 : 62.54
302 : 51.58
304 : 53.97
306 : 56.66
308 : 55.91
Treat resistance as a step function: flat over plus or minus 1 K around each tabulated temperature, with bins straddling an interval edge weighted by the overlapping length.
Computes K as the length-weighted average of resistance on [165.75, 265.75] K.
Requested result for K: 53.3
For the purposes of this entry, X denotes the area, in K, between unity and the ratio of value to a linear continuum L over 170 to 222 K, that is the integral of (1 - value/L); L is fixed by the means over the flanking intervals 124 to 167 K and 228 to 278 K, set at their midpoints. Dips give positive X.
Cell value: 0.7 K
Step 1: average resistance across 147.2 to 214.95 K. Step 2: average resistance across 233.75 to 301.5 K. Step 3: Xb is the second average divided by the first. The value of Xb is 1.0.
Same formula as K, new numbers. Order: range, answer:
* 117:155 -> 52.6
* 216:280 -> 54.1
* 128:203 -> 52.3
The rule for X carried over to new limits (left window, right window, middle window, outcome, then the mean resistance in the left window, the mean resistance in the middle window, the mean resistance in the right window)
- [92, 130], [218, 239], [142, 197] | 1.4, 52.8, 52.3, 54.5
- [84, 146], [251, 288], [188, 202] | 0.4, 52.8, 51.7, 53.5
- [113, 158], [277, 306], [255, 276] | 0.5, 52.6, 53.1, 54.9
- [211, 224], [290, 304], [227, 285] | 1.3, 54.1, 53.7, 55.8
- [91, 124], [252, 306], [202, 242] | 0.3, 52.7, 53.4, 54.3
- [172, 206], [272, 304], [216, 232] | -0.6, 52.4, 55.1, 54.5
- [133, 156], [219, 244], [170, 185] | 0.1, 52.7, 53.1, 54.4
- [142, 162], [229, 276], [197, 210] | 0.6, 52.9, 51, 53.9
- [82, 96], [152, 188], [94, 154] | 0.1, 53.1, 52.7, 52.5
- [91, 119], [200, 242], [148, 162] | 0.0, 52.9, 53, 53.4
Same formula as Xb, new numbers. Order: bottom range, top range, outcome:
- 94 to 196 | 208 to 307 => 1.03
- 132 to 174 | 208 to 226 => 1.04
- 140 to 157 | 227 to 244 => 1.03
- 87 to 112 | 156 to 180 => 0.98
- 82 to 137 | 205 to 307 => 1.02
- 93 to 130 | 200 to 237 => 1.01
